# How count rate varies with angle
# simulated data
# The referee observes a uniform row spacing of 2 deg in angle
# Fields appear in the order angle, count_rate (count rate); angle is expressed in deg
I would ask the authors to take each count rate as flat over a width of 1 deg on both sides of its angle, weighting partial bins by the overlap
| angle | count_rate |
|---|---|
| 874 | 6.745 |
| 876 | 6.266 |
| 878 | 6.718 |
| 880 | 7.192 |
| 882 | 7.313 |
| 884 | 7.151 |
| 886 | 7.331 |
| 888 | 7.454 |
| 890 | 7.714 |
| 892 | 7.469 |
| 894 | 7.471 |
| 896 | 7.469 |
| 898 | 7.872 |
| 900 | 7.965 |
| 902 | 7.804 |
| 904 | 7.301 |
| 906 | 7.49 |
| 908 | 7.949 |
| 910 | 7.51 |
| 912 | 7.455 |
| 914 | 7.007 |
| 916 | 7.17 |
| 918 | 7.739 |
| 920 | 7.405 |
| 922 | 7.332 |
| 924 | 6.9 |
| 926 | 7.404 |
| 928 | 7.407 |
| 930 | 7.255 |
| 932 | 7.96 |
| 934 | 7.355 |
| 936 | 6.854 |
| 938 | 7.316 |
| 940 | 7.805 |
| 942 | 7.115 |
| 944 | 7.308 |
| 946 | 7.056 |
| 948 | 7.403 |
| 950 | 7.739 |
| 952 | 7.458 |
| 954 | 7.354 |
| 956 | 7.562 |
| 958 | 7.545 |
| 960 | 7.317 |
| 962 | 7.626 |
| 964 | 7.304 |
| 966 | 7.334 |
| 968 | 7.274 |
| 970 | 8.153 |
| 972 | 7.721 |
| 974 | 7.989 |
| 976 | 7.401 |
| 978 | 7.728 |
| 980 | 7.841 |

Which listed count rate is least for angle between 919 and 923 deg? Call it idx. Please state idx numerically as 7.332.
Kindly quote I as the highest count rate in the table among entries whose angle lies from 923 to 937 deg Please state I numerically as 7.96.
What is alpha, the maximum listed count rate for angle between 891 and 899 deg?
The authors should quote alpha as 7.872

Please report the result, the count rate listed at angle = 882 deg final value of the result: 7.313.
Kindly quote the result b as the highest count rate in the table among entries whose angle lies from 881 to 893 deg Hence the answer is 7.714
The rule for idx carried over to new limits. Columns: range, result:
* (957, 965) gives 7.304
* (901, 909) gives 7.301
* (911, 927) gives 6.9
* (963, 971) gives 7.274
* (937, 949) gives 7.056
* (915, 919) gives 7.17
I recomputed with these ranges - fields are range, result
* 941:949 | 7.403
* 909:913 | 7.51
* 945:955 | 7.739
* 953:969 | 7.626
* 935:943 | 7.805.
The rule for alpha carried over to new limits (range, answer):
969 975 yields 8.153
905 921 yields 7.949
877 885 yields 7.313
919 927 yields 7.405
